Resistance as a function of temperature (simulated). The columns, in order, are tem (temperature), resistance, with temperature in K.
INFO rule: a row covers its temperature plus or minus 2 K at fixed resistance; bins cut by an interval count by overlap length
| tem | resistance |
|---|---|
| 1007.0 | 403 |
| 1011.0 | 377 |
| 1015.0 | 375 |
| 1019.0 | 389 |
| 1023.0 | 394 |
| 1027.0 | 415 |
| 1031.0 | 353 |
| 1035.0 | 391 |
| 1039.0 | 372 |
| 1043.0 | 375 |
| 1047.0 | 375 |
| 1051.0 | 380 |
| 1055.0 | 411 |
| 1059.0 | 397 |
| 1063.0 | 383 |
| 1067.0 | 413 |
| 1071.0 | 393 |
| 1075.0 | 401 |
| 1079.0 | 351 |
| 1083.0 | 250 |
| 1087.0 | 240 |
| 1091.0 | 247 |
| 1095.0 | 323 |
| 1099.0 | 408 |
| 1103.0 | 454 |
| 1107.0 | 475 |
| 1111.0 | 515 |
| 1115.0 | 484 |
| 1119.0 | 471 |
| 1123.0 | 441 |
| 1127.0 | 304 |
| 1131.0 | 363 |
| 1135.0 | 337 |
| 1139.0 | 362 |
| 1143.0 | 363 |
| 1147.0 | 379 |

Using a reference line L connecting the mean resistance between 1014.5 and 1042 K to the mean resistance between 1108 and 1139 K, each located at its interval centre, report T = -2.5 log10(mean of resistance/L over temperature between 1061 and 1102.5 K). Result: 0.164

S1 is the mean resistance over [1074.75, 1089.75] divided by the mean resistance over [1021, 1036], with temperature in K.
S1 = 0.8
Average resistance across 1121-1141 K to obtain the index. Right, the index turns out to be 361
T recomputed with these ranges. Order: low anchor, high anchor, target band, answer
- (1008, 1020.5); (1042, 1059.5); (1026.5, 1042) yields 0.02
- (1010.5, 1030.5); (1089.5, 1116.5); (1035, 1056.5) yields 0.04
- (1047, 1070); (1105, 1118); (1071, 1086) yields 0.27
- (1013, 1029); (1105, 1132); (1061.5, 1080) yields 0.07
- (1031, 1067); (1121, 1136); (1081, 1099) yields 0.31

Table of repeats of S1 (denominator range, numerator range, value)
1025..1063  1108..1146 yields 1.05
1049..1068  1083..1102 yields 0.77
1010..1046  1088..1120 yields 1.09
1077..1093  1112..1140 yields 1.47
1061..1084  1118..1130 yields 1.07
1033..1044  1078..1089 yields 0.72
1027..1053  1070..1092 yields 0.83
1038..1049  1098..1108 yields 1.19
